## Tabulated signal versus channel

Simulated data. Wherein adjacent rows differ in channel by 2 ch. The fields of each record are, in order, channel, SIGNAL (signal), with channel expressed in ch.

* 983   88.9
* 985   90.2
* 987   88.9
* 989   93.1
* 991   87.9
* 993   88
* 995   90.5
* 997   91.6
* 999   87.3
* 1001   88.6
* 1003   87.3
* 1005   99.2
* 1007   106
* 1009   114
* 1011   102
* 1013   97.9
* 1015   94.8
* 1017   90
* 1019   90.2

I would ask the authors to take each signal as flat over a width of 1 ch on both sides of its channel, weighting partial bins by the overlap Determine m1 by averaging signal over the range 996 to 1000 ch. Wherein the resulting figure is 89.4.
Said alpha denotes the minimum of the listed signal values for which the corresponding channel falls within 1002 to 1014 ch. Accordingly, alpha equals 87.3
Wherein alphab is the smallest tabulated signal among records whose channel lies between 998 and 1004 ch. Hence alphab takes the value 87.3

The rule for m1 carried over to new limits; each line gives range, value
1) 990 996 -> 88.8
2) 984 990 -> 90.7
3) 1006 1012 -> 107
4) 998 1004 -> 87.7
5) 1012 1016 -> 96.3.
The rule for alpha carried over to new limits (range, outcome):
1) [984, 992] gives 87.9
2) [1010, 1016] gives 94.8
